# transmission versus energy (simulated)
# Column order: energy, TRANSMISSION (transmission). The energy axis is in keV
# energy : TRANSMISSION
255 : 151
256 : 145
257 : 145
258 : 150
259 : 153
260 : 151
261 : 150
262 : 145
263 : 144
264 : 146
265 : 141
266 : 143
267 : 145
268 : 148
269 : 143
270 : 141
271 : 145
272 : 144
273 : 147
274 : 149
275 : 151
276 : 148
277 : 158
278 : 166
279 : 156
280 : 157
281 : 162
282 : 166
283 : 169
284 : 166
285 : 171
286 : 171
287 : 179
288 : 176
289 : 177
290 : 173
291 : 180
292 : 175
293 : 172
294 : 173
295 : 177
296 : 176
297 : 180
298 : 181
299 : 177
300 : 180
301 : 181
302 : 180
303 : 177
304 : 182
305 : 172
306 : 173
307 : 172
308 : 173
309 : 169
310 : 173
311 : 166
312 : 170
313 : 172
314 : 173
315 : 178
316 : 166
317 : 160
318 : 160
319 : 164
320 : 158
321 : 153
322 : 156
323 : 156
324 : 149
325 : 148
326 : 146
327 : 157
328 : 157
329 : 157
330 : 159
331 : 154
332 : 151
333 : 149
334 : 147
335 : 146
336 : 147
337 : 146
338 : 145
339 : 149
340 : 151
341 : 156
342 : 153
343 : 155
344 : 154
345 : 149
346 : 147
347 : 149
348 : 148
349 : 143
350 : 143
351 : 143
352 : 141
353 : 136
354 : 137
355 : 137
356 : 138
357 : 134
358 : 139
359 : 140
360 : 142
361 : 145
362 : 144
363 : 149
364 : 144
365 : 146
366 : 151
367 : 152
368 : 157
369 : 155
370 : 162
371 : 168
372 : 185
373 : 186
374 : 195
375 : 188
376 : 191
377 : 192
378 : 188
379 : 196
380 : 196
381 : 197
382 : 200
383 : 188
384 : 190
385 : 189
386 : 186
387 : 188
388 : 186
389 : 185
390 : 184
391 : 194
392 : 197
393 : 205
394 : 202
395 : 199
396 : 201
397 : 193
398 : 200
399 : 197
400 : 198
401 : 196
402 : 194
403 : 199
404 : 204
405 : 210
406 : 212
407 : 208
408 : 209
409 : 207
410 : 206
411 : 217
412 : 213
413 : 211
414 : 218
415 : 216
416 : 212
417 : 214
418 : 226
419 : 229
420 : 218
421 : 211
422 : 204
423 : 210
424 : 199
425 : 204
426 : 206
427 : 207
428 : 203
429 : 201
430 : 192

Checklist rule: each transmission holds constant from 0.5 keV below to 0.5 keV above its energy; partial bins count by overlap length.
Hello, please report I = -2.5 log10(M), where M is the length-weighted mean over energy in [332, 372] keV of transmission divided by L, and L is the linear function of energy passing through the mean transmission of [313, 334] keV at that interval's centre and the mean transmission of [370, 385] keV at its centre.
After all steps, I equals 0.18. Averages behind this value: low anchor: 158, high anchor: 189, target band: 148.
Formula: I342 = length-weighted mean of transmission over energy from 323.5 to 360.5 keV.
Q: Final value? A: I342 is 147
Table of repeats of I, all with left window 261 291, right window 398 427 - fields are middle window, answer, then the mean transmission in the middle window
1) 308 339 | 0.11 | 158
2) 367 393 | 0.06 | 185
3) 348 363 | 0.31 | 141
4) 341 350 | 0.22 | 150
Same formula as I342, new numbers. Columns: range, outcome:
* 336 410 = 172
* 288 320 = 173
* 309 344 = 157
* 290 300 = 177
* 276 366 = 159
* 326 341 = 151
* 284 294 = 174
